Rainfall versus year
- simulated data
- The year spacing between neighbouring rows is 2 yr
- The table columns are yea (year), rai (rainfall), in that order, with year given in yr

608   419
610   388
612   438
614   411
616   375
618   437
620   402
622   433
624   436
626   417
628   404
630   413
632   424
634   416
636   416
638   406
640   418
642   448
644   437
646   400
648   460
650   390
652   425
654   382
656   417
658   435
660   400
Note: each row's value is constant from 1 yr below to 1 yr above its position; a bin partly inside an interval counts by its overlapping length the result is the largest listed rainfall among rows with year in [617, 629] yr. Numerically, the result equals 437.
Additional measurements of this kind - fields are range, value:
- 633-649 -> 460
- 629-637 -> 424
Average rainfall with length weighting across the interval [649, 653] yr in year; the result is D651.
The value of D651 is 408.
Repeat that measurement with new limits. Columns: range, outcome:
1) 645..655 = 411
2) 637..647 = 422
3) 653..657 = 400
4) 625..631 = 411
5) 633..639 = 413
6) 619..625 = 424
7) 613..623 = 412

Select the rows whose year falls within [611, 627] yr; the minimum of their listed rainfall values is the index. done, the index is 375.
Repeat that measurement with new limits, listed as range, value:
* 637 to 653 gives 390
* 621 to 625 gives 433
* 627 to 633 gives 404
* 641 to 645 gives 437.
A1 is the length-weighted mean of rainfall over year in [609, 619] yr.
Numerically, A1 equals 410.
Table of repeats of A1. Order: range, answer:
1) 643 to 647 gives 418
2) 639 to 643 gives 433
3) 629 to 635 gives 418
